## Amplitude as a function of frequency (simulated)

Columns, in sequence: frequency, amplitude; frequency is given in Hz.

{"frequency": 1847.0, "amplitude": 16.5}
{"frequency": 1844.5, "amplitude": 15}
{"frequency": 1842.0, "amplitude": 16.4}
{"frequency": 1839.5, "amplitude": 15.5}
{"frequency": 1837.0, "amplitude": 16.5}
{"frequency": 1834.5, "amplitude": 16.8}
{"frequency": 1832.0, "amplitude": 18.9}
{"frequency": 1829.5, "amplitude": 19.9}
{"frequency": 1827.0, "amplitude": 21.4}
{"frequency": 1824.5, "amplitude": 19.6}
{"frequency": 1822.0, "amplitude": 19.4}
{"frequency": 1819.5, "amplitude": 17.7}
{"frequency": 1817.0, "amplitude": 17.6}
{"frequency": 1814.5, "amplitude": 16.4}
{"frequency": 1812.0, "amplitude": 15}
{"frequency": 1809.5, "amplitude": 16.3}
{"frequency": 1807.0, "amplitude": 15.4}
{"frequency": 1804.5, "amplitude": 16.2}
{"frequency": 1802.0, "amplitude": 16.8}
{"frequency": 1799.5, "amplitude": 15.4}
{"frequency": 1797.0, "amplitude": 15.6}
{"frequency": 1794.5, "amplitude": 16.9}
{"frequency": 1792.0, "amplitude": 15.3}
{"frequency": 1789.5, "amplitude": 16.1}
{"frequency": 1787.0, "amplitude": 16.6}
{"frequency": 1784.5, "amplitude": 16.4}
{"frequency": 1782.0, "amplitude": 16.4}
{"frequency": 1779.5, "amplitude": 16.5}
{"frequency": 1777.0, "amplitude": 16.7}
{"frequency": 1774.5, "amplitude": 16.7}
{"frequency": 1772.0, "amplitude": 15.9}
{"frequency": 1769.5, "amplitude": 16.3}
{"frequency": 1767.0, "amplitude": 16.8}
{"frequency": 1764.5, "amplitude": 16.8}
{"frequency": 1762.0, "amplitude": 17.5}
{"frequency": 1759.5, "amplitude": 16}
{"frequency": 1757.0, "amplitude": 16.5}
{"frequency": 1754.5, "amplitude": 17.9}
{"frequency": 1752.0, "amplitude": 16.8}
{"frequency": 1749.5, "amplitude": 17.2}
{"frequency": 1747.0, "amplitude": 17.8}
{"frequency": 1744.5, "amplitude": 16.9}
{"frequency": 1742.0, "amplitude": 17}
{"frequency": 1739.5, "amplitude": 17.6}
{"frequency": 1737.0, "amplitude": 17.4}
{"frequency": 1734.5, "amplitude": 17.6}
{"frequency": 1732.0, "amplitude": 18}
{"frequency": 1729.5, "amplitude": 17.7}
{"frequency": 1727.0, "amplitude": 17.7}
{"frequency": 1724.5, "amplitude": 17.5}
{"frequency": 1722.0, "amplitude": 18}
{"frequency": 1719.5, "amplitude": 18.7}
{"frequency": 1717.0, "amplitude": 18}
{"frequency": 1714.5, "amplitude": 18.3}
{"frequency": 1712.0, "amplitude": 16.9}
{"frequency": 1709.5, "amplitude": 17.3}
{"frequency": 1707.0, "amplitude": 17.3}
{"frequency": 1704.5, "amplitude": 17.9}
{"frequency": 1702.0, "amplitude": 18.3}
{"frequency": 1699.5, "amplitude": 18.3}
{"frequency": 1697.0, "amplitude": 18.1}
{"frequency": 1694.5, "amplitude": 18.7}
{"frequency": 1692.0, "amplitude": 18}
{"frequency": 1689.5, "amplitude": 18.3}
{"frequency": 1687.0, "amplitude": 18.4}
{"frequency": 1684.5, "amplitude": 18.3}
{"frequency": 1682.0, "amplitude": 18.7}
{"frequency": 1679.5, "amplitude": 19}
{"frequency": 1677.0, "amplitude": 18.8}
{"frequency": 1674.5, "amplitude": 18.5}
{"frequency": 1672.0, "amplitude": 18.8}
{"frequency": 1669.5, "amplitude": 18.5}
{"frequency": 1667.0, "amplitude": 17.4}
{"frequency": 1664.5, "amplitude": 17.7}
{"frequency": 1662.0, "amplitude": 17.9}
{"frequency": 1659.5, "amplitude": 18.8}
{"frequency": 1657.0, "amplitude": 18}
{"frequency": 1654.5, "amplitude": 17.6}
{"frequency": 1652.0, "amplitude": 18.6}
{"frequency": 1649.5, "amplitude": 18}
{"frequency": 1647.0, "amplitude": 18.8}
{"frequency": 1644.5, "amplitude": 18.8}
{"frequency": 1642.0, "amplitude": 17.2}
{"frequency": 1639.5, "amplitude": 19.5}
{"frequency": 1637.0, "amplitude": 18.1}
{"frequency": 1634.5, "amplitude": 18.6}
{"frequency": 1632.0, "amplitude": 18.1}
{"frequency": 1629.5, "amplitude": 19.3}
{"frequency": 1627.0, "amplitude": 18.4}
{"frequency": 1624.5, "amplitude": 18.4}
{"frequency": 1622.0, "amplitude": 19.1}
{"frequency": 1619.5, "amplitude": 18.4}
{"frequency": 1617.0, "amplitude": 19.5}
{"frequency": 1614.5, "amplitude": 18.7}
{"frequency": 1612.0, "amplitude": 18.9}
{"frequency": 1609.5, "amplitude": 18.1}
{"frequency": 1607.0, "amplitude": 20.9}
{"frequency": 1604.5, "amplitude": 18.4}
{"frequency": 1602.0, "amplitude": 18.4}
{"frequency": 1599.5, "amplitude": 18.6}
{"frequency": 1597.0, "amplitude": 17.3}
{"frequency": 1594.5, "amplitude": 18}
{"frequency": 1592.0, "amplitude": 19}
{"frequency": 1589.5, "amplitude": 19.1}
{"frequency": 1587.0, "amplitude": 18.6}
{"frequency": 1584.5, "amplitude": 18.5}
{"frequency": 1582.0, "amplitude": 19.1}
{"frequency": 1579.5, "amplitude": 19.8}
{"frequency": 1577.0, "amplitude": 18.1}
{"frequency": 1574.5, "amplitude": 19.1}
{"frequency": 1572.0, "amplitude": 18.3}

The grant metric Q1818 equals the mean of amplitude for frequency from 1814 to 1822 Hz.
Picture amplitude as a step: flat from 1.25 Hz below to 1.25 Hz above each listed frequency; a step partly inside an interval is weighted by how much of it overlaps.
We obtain 17.6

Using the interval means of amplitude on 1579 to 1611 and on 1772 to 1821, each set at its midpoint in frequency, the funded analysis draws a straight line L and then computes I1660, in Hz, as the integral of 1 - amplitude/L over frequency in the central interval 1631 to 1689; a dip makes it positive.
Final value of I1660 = -1.3 Hz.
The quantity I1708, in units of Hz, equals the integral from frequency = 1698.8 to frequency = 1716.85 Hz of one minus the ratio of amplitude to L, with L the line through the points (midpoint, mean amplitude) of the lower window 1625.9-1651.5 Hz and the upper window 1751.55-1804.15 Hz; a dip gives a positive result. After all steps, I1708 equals -0.3 Hz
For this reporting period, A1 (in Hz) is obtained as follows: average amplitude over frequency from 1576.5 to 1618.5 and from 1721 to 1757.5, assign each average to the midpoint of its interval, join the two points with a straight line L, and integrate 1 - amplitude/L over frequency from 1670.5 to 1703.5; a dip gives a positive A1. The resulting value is -1.0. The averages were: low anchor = 18.8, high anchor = 17.5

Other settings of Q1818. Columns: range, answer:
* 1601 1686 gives 18.5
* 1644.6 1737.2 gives 18.1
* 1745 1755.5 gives 17.4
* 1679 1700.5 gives 18.4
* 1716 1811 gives 16.9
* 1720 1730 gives 17.8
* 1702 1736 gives 17.8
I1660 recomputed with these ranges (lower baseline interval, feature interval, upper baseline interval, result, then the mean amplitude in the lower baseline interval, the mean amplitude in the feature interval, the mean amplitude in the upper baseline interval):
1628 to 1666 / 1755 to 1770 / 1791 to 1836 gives 0.7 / 18.3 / 16.7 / 17.3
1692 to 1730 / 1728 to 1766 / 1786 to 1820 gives 0.0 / 17.9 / 17.2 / 16.2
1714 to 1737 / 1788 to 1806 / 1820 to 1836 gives 2.7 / 17.9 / 16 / 19.2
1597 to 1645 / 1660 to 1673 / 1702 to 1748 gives 0.1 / 18.7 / 18.1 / 17.7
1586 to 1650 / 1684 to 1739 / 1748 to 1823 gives -1.4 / 18.6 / 17.9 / 16.6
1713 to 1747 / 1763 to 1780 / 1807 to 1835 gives 1.2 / 17.7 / 16.5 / 18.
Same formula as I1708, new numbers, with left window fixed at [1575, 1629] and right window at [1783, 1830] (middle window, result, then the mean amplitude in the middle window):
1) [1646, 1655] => 0.02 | 18.3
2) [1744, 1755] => 0.11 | 17.3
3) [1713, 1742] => -0.23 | 17.8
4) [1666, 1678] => -0.18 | 18.4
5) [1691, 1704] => -0.24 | 18.3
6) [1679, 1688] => -0.26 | 18.6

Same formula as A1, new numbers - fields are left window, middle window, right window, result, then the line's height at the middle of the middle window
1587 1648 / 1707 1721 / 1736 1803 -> -0.33 Hz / 17.4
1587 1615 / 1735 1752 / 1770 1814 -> -0.52 Hz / 16.8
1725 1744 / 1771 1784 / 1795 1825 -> 0.47 Hz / 17.1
